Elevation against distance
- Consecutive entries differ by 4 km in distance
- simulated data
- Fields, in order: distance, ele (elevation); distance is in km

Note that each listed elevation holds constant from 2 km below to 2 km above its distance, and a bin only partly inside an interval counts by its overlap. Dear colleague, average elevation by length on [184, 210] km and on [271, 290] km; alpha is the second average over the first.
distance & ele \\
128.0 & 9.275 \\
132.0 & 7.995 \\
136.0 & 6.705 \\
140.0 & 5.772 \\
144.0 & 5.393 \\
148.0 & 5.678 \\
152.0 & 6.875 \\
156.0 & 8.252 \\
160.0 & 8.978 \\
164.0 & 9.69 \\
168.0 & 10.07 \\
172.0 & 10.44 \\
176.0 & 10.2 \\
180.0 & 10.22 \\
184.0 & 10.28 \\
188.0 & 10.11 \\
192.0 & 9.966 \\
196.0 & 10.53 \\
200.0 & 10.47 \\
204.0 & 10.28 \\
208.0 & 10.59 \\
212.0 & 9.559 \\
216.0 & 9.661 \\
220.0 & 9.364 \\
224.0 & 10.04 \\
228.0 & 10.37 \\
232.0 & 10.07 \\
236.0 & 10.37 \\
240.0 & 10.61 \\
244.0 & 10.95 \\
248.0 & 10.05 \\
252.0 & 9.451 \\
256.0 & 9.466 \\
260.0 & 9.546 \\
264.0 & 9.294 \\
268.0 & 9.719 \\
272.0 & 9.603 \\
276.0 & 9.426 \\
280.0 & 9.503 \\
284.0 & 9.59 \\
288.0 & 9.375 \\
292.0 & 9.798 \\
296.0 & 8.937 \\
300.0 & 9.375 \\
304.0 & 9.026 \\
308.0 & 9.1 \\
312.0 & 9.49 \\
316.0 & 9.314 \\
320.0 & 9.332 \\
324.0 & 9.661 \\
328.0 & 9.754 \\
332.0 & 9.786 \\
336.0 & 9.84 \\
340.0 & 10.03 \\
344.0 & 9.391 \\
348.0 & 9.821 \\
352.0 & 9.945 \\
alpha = 0.92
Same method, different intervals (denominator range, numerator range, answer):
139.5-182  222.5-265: 1.19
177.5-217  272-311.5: 0.92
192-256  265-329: 0.93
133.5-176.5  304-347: 1.20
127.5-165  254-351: 1.30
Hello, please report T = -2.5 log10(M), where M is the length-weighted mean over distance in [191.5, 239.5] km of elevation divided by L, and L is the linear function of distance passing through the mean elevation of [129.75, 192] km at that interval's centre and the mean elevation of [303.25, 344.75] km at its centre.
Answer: -0.15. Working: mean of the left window 8.5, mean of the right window 9.54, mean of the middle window 10.1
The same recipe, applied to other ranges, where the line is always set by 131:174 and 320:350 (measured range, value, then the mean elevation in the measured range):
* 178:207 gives -0.24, 10.3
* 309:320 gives 0.02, 9.36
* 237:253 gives -0.18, 10.3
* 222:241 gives -0.19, 10.3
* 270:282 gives -0.05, 9.51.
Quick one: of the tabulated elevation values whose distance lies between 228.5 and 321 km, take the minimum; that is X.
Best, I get 8.937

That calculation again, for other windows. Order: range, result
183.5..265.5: 9.294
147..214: 5.678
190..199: 9.966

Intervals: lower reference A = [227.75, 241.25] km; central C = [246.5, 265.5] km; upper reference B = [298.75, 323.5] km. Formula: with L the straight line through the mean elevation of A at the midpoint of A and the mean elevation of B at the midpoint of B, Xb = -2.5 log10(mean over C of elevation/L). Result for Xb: 0.054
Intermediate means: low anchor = 10.3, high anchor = 9.29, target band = 9.56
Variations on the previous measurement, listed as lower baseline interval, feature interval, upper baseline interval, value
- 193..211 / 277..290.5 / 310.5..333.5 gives 0.04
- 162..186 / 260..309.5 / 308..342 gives 0.04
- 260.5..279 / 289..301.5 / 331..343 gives 0.03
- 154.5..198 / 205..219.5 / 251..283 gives -0.02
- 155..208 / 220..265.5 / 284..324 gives -0.04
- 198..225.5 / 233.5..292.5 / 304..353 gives 0.00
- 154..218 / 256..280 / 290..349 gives 0.02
